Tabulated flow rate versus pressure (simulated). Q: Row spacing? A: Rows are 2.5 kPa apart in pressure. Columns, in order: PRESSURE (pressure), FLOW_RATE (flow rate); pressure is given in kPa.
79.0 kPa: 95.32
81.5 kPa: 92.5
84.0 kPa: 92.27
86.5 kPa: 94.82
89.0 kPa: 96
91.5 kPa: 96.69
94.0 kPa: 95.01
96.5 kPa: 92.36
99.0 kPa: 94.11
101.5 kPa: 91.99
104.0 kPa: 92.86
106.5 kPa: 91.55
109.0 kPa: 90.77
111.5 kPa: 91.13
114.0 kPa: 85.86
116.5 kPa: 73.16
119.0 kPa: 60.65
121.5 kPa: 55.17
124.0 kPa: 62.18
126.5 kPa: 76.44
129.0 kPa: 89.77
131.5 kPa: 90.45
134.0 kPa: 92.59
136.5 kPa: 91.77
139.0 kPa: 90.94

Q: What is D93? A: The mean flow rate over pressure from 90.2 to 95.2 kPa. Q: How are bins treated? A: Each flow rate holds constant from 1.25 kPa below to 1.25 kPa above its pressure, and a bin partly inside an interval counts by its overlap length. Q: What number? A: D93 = 95.9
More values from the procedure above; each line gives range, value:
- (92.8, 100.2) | 93.8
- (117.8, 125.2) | 59.3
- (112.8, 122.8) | 68.6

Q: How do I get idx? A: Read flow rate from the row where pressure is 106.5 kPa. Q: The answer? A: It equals 91.55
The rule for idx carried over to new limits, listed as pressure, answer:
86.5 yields 94.82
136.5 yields 91.77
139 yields 90.94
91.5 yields 96.69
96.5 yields 92.36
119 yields 60.65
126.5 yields 76.44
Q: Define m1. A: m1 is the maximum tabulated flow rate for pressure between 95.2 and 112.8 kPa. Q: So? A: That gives 94.11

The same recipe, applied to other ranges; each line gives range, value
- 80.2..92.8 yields 96.69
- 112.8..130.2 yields 89.77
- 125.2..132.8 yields 90.45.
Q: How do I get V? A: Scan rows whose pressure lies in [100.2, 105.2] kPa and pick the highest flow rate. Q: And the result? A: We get 92.86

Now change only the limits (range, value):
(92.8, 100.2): 95.01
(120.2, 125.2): 62.18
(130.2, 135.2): 92.59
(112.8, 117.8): 85.86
